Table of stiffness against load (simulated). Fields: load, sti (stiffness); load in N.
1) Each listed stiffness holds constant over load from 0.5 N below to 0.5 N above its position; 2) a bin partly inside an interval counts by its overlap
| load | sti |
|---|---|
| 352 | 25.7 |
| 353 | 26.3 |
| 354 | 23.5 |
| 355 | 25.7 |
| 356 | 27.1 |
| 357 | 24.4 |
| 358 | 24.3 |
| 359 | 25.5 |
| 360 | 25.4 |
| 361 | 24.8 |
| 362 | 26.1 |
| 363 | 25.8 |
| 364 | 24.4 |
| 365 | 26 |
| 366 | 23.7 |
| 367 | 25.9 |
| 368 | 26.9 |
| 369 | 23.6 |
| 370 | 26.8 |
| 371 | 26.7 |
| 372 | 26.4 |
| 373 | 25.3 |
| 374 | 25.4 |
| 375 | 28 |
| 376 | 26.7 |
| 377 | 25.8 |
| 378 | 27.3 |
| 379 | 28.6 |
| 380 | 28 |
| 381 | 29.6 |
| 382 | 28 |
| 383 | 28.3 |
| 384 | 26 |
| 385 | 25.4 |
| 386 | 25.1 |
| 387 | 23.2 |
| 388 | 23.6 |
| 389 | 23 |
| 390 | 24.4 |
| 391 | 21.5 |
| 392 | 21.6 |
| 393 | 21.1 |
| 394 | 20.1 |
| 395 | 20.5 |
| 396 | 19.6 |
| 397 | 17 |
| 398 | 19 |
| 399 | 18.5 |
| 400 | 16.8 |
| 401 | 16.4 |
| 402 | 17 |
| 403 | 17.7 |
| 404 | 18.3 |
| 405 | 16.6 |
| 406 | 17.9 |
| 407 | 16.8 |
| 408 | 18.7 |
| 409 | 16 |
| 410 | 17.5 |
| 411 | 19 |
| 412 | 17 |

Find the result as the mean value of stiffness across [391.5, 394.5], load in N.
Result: 20.9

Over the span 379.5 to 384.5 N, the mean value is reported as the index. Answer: 28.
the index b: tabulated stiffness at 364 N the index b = 24.4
